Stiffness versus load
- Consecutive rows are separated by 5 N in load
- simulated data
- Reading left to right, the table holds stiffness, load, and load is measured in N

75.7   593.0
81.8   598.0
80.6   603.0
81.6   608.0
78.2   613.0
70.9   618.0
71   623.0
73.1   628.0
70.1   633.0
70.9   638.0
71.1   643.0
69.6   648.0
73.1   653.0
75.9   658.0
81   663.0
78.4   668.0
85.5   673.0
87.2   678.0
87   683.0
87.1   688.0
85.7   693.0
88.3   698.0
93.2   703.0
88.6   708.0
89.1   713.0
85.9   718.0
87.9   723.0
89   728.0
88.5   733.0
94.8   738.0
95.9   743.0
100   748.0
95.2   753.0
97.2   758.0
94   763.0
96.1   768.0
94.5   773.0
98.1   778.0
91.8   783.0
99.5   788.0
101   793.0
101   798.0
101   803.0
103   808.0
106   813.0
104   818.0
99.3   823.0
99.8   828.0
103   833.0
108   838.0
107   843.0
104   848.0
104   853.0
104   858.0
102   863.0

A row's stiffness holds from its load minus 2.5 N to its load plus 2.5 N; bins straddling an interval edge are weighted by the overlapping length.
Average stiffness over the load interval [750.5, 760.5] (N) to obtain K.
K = 96.2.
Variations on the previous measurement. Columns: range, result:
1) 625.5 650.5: 71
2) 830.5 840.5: 106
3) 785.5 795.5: 100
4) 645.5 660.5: 72.9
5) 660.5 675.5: 81.6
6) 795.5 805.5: 101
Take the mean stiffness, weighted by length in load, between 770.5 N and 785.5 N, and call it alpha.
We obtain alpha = 94.8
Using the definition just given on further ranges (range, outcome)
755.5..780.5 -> 96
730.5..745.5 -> 93.1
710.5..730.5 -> 88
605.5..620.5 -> 76.9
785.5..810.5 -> 101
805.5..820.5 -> 104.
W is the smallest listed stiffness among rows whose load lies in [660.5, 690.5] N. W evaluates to 78.4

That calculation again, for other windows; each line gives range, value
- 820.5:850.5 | 99.3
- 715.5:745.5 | 85.9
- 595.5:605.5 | 80.6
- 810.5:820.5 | 104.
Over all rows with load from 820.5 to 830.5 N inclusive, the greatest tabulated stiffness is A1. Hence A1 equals 99.8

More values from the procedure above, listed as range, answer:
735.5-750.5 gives 100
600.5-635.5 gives 81.6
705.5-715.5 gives 89.1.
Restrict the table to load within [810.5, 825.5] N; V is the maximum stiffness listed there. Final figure 106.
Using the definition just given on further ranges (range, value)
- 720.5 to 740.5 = 94.8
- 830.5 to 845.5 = 108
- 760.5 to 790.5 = 99.5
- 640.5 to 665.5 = 81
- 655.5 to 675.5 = 85.5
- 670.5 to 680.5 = 87.2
